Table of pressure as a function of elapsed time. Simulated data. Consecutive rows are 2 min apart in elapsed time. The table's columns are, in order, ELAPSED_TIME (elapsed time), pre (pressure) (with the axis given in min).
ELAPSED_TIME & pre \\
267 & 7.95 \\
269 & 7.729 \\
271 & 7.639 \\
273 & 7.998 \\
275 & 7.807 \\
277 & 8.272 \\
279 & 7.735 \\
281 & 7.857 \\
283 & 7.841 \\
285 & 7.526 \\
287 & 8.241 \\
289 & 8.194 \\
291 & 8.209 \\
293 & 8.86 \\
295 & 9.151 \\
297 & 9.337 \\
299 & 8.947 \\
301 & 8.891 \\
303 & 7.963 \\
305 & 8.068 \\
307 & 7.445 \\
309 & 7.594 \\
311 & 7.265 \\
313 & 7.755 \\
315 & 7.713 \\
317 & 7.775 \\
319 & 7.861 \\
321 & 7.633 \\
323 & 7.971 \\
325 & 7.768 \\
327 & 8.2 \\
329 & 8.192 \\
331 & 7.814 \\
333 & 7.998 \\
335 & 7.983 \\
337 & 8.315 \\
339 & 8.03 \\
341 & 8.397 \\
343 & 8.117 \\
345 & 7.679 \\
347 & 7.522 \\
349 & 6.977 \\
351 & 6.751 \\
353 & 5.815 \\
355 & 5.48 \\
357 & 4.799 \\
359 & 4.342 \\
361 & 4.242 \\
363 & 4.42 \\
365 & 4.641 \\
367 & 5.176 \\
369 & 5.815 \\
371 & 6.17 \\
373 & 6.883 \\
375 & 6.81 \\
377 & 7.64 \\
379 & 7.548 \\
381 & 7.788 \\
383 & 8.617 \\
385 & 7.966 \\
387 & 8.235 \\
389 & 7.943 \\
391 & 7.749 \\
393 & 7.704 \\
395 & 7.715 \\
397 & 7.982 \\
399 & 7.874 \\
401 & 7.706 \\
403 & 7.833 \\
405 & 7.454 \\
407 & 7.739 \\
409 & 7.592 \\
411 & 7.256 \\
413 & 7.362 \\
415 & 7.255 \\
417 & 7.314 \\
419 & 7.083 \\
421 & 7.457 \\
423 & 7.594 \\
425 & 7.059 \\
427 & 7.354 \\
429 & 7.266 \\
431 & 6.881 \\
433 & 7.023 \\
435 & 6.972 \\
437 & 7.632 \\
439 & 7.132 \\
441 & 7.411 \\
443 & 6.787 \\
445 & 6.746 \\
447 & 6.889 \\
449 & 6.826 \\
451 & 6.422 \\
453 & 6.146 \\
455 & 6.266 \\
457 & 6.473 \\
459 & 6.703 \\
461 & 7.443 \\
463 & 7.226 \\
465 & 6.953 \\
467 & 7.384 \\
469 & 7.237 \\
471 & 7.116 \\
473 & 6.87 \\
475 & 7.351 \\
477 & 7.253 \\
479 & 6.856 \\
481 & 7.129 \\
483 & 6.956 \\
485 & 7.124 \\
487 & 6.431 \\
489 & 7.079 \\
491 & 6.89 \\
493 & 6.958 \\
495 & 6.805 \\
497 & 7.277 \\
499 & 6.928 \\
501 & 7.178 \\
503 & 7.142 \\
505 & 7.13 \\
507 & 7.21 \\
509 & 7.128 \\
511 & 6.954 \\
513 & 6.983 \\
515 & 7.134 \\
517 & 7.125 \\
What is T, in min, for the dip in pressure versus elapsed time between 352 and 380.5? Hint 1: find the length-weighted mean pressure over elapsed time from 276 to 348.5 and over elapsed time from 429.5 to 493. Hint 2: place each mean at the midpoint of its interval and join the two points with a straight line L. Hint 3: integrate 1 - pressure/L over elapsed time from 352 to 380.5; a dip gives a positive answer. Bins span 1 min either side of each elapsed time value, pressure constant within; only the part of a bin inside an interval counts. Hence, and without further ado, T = 7.1 min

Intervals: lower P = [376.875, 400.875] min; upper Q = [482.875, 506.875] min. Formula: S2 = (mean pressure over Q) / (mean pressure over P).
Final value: 0.9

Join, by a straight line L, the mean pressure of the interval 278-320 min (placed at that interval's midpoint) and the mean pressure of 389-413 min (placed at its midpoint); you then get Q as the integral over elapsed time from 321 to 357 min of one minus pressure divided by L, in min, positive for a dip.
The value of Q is 2.0 min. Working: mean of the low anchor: 8.11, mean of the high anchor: 7.69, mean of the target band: 7.51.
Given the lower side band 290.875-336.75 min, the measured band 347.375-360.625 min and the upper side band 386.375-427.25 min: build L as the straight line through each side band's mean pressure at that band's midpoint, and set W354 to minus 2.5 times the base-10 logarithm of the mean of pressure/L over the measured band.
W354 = 0.35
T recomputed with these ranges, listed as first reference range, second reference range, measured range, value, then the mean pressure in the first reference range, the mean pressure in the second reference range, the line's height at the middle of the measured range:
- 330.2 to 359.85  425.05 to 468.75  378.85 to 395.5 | -2.17 min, 7.08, 6.96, 7.03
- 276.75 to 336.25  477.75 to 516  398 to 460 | 2.10 min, 8.07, 7.02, 7.39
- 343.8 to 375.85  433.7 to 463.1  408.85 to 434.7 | -2.73 min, 5.85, 6.86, 6.56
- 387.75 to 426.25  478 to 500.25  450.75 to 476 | 0.83 min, 7.56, 6.95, 7.14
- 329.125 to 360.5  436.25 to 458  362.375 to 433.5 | -3.34 min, 7.05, 6.78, 6.91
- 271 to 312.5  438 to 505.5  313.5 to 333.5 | 0.12 min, 8.14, 6.96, 7.93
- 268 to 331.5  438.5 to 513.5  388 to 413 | -0.91 min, 8.04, 6.97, 7.43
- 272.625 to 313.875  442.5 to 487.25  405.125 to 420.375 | -0.20 min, 8.14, 6.9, 7.28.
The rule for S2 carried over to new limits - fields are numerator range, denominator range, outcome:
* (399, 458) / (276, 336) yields 0.89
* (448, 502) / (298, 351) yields 0.88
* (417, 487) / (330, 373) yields 1.08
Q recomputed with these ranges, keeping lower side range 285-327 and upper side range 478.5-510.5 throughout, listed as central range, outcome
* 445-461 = 1.4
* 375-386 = -0.2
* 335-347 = -0.2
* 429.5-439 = 0.3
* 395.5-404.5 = -0.3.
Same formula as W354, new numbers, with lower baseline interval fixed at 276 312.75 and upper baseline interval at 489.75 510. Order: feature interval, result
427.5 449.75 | 0.05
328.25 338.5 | -0.01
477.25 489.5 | 0.03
